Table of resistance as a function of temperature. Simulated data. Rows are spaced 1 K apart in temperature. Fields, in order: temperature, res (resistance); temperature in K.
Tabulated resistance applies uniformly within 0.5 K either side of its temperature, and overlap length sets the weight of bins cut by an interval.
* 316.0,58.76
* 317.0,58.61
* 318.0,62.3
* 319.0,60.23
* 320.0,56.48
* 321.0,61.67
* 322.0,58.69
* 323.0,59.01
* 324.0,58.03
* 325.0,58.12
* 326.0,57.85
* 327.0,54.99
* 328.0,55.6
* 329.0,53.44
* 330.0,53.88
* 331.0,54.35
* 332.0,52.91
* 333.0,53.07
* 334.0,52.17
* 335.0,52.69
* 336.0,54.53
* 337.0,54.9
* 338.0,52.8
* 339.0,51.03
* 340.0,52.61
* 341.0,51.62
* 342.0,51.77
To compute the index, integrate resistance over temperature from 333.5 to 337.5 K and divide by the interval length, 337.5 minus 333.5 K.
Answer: 53.6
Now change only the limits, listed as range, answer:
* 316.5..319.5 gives 60.4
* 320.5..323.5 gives 59.8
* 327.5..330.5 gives 54.3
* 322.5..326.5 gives 58.3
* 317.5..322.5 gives 59.9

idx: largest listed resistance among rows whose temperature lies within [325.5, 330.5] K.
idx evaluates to 57.85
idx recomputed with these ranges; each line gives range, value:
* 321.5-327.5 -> 59.01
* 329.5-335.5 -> 54.35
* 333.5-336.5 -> 54.53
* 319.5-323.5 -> 61.67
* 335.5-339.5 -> 54.9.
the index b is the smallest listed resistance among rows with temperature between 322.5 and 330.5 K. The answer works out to 53.44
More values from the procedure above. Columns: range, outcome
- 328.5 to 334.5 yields 52.17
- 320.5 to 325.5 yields 58.03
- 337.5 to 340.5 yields 51.03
